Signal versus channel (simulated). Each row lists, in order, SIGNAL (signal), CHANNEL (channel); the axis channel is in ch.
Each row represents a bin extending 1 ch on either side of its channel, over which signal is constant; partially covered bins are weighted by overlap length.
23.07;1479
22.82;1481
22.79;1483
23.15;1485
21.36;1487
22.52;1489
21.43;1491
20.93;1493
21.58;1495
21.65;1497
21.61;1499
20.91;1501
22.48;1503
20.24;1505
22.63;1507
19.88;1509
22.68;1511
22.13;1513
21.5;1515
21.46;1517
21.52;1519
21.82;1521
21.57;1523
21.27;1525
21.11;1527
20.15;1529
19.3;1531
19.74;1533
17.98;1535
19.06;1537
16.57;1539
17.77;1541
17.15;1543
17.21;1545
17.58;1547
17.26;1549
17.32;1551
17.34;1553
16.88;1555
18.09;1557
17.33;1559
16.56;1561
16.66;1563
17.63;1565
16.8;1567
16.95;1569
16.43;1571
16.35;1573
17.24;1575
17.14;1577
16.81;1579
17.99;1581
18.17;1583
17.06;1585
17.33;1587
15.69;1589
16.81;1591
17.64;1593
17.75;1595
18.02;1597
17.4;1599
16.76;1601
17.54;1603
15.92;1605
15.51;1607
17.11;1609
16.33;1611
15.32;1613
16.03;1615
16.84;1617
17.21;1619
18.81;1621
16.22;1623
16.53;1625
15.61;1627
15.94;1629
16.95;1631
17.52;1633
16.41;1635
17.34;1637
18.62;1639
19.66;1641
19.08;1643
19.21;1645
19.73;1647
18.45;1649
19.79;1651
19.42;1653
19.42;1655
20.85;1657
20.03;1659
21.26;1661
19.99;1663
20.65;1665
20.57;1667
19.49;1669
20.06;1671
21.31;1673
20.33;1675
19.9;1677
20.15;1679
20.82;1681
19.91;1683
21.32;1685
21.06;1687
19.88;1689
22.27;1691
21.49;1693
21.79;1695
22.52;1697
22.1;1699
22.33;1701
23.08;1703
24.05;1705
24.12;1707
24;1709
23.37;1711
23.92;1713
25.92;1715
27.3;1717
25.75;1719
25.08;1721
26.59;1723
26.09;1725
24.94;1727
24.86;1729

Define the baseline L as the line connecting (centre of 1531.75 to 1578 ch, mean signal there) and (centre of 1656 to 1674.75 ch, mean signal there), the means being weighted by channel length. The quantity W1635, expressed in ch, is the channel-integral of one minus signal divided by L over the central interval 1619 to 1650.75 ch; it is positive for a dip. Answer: 3.0 ch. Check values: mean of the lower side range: 17.4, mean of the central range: 17.8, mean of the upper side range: 20.5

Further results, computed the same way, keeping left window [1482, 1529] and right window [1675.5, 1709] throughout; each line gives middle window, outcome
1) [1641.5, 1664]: 2.03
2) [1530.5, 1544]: 2.16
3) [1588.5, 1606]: 3.70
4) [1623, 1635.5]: 3.01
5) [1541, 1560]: 3.75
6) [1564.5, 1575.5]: 2.44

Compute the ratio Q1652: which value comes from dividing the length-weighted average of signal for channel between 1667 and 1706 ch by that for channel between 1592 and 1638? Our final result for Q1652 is 1.3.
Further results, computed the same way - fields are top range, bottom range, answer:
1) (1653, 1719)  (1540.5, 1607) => 1.27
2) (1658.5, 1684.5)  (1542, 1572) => 1.19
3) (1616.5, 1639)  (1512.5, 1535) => 0.81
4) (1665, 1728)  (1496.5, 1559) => 1.14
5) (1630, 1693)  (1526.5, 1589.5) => 1.12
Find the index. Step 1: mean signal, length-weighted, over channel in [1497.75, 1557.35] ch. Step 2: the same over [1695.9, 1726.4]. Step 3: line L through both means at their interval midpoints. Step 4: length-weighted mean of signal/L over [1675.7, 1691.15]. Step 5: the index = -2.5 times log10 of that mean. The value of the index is 0.15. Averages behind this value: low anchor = 19.8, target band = 20.6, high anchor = 24.4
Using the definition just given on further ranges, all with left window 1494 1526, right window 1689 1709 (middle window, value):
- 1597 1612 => 0.30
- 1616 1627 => 0.29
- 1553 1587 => 0.26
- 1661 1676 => 0.10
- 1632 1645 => 0.22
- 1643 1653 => 0.16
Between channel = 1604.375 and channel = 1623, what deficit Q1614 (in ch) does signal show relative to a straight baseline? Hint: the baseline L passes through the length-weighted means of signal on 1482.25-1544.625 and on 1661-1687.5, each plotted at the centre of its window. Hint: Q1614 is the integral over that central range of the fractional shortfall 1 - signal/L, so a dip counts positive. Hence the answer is 3.6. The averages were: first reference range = 20.8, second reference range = 20.4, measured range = 16.6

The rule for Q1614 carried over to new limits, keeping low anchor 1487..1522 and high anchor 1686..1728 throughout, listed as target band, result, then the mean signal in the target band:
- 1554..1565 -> 2.5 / 17.2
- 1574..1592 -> 4.2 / 17.1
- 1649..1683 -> 4.5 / 20.2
